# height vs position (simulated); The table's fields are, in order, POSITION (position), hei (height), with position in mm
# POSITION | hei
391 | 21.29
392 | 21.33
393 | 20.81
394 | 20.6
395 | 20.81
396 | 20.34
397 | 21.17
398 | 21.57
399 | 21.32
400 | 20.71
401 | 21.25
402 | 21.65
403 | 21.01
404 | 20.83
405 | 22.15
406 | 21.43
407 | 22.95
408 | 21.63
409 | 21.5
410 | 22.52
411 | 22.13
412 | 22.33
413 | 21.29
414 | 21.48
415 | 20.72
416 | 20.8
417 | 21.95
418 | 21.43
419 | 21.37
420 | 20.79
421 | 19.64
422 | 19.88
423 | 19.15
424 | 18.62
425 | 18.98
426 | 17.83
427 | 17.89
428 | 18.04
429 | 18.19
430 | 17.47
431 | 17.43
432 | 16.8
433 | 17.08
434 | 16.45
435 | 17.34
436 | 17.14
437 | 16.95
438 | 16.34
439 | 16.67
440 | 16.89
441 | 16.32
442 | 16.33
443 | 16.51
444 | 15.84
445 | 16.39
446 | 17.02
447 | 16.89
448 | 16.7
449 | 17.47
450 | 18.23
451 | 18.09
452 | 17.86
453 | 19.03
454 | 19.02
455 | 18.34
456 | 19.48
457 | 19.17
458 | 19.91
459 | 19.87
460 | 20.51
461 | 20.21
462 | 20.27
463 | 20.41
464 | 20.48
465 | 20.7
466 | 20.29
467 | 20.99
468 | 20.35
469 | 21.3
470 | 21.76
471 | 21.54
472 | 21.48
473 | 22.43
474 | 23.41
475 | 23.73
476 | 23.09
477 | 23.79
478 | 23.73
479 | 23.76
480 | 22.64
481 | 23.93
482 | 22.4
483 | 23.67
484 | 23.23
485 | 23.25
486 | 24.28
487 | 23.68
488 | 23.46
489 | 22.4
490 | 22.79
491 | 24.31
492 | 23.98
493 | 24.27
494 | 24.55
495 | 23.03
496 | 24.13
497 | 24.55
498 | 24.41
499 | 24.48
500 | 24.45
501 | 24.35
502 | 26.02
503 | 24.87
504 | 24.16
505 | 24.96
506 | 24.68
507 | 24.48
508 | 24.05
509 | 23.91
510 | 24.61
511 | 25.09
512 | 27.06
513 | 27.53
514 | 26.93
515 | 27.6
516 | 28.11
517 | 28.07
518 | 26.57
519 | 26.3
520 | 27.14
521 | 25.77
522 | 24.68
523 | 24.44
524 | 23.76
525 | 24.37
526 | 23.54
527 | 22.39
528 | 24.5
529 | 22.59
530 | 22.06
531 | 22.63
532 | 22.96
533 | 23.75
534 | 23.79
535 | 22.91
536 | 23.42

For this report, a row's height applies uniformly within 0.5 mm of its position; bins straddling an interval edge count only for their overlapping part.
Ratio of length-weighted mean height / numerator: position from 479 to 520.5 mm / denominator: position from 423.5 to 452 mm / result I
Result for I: 1.44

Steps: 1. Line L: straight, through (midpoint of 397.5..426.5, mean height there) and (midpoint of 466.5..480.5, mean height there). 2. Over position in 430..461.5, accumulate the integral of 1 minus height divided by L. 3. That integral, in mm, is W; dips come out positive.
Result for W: 5.94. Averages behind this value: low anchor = 21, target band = 17.7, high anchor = 22.4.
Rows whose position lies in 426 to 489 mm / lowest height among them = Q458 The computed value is 15.84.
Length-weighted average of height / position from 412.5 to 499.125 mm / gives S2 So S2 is 20.3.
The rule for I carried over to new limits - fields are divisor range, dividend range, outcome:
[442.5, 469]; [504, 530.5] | 1.33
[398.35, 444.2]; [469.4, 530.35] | 1.25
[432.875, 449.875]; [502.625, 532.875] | 1.49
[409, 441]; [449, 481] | 1.09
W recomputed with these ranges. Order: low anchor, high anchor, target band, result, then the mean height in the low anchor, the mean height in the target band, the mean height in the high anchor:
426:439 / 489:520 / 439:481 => 1.07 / 17.3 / 19.8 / 25.1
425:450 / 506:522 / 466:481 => -0.75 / 17.1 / 22.4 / 26.1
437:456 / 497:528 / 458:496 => -2.65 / 17.3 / 22.4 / 25.3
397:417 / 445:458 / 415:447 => 2.68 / 21.5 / 18.1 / 18.1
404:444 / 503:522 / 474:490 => 0.13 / 19.2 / 23.4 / 25.9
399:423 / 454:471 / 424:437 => 2.08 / 21.3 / 17.6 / 20.3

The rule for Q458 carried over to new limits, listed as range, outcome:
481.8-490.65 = 22.4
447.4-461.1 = 16.7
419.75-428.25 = 17.83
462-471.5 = 20.27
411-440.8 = 16.34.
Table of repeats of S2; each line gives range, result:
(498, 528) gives 25.3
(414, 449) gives 18.1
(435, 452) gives 16.9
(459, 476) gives 21.3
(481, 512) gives 24.1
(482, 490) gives 23.3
